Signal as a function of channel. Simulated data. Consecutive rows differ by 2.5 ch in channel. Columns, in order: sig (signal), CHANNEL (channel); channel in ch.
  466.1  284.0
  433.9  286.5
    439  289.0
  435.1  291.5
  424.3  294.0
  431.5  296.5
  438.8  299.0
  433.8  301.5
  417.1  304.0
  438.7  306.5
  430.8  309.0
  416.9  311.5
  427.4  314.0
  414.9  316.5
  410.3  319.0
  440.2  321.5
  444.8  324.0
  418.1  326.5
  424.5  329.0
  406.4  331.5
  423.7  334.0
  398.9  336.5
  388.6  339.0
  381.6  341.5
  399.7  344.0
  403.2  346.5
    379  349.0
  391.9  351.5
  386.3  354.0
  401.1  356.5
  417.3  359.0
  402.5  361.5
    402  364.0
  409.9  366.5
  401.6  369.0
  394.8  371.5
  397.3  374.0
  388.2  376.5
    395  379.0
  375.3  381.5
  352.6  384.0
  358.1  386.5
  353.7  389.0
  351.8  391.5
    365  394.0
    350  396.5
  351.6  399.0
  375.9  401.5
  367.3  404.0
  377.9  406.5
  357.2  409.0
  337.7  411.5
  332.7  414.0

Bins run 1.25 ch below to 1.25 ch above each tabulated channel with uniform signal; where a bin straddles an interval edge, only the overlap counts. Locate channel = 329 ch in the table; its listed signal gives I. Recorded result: 424.5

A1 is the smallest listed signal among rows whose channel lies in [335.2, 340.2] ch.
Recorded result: 388.6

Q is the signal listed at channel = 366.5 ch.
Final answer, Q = 409.9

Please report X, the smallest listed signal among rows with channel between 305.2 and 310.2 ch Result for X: 430.8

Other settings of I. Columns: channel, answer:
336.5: 398.9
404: 367.3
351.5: 391.9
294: 424.3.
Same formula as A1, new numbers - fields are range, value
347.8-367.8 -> 379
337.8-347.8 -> 381.6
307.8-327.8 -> 410.3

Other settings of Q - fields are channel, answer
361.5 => 402.5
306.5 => 438.7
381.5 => 375.3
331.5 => 406.4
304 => 417.1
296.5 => 431.5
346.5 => 403.2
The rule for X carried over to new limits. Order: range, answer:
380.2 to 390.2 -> 352.6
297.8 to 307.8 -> 417.1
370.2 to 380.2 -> 388.2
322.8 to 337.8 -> 398.9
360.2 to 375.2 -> 394.8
